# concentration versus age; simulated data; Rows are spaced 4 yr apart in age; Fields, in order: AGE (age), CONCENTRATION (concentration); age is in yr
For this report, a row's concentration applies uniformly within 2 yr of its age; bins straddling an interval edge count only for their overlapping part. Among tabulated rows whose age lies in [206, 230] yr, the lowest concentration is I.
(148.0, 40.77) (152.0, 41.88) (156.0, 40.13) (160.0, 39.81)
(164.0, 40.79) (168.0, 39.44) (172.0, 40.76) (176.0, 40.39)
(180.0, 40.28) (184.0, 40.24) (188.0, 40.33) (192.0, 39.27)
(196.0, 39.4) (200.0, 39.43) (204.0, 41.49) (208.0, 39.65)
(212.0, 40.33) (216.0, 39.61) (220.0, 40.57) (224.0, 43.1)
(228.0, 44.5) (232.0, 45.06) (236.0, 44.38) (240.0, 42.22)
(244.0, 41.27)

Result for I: 39.61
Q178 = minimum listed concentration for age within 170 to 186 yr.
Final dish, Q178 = 40.24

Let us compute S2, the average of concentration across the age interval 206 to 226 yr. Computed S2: 40.7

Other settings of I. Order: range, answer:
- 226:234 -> 44.5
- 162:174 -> 39.44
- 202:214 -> 39.65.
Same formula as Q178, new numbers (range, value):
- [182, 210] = 39.27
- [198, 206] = 39.43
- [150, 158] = 40.13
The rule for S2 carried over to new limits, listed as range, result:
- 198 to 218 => 40.1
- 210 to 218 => 40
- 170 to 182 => 40.5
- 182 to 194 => 39.9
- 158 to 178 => 40.2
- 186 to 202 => 39.6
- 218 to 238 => 43.5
